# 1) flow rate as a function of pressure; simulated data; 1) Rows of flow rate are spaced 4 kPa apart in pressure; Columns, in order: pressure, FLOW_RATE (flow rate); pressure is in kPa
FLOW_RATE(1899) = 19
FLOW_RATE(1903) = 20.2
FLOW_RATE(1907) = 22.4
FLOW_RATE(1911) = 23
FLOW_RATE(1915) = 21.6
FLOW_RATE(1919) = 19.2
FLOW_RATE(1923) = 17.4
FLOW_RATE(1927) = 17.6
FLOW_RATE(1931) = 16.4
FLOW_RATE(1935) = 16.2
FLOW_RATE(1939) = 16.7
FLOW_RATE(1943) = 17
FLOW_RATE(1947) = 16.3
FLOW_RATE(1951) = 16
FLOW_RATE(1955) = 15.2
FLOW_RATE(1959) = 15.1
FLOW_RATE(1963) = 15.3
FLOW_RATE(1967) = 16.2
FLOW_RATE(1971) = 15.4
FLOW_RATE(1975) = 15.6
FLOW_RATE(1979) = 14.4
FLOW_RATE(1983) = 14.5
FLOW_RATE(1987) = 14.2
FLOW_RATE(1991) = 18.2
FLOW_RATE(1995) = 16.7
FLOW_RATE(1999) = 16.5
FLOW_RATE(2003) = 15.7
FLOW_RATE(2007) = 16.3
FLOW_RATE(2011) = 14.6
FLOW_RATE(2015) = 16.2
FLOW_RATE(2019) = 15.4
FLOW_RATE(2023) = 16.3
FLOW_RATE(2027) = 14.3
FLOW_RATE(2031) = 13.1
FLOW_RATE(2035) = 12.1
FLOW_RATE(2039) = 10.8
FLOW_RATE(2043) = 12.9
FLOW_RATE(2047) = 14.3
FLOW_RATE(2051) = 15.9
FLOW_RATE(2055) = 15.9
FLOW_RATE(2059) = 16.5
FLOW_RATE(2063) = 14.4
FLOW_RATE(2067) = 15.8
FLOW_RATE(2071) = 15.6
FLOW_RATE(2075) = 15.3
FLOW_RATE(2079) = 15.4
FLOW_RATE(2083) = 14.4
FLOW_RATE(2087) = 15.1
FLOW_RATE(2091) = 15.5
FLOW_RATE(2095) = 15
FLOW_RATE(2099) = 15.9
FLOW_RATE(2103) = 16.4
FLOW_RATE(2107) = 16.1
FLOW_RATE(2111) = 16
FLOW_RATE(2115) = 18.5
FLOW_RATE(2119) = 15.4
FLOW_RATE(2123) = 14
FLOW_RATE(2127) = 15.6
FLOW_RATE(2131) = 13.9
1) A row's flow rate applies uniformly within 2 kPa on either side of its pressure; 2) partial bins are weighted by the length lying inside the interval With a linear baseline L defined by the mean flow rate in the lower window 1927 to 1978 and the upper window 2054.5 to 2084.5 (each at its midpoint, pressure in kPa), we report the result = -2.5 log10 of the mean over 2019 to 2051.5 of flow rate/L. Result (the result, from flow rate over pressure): 0.14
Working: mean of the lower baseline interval 16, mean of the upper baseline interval 15.4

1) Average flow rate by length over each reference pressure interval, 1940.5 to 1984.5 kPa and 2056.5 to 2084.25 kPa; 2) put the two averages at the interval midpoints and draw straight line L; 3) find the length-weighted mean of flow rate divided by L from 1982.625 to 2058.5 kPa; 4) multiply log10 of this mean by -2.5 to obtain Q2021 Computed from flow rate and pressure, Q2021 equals 0.03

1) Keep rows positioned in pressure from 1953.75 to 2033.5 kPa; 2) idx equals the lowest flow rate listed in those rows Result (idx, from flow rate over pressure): 13.1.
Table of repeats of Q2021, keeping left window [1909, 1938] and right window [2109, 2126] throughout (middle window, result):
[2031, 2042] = 0.40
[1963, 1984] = 0.18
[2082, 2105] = 0.06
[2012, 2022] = 0.11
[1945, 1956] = 0.15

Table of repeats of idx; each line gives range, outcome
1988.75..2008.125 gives 15.7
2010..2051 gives 10.8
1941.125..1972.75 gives 15.1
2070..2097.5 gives 14.4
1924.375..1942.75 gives 16.2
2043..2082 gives 12.9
